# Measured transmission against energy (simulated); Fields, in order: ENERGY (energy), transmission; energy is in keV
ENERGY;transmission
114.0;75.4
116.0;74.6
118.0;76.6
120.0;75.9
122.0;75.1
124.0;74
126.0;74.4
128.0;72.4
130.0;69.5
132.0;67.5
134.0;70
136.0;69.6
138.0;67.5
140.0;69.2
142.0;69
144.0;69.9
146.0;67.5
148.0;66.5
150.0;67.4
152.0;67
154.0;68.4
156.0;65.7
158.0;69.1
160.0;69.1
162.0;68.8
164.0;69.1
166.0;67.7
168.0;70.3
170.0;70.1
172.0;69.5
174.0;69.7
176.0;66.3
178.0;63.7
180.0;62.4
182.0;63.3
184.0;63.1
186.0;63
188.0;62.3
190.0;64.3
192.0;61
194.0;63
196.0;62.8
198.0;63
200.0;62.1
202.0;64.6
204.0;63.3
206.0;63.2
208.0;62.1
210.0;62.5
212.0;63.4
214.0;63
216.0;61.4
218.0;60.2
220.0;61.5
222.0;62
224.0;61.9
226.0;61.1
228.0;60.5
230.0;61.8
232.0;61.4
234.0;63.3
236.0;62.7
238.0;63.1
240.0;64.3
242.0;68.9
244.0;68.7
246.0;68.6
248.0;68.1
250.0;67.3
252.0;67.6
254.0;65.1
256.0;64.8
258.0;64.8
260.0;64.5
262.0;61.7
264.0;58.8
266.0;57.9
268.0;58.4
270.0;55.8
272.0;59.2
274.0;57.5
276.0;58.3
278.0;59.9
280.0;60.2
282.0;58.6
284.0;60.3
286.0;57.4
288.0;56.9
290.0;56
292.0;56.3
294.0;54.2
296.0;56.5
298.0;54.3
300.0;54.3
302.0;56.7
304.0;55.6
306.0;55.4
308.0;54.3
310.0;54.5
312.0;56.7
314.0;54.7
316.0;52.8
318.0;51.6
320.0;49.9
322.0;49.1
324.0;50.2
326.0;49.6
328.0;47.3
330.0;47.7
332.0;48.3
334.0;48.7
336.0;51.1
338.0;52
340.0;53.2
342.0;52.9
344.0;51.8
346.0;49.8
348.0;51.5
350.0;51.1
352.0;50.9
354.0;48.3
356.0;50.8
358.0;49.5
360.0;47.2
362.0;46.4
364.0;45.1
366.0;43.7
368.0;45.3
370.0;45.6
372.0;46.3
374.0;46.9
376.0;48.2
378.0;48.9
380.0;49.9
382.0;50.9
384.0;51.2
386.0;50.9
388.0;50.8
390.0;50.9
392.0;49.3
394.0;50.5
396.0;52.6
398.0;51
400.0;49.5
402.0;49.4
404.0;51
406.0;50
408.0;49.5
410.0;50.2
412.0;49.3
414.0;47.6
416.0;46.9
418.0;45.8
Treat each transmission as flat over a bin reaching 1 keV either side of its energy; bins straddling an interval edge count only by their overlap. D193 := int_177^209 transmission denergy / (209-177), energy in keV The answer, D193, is 62.9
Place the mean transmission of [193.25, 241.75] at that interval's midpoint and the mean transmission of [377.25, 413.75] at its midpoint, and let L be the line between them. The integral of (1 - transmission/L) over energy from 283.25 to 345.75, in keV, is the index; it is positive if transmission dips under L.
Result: 3.03 keV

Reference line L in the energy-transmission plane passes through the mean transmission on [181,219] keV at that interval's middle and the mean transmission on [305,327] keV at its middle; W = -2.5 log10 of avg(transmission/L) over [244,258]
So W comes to -0.150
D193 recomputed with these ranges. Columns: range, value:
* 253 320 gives 57.6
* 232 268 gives 64.4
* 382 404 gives 50.6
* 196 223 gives 62.5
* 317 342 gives 50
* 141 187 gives 67.2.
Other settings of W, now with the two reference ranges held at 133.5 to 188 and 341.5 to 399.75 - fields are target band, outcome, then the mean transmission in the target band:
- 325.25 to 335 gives 0.10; 48.3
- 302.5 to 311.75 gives -0.01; 55.2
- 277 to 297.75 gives -0.02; 57.5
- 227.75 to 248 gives -0.07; 64.7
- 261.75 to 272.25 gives 0.00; 58.4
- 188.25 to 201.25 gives 0.03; 62.7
